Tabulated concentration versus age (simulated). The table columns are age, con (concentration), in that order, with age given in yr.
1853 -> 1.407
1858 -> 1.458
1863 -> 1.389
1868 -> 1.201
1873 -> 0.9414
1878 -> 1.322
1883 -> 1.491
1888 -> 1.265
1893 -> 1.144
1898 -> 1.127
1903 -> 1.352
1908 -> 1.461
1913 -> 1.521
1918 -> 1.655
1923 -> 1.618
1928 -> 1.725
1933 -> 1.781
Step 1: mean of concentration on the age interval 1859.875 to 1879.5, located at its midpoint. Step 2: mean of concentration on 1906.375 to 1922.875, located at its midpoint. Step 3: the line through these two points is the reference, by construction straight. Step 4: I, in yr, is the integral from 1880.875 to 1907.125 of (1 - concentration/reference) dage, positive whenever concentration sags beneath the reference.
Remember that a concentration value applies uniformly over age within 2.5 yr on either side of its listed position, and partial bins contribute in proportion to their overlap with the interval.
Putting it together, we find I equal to 2.2 yr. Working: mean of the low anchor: 1.22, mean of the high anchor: 1.56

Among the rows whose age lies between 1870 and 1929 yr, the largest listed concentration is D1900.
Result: 1.725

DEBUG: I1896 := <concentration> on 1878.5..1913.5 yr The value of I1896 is 1.33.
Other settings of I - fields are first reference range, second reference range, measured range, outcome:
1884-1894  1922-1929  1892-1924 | 1.4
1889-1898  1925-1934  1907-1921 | -0.6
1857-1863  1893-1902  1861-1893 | 1.2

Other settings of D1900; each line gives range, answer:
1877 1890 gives 1.491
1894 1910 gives 1.461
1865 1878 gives 1.322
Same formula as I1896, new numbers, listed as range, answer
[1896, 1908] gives 1.29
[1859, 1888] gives 1.28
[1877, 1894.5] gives 1.31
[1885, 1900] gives 1.19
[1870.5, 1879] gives 1.1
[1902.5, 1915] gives 1.46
